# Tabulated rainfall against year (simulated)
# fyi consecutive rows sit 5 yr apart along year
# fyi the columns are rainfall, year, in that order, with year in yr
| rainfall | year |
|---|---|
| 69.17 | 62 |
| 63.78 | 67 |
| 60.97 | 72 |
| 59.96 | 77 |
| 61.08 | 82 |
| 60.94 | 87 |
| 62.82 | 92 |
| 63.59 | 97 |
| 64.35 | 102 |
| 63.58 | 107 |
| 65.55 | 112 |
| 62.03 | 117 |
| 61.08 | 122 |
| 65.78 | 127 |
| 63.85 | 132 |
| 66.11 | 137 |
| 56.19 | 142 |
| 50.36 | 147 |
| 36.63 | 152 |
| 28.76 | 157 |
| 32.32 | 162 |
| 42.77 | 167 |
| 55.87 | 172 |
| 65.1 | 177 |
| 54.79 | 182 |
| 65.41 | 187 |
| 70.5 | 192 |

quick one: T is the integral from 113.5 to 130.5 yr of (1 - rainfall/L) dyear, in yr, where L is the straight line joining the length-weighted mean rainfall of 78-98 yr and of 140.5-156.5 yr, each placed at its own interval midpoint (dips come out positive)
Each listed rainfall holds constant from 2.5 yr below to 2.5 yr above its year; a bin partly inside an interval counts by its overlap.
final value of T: -3.6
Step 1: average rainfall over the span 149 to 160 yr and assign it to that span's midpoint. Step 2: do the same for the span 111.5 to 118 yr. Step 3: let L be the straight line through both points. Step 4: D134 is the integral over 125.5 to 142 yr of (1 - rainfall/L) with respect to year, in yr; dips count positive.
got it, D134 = -4.99 yr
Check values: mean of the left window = 63.7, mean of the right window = 33.5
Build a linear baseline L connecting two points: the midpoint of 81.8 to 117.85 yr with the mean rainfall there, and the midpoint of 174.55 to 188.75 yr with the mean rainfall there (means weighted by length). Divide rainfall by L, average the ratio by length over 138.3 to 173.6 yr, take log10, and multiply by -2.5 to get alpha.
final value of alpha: 0.38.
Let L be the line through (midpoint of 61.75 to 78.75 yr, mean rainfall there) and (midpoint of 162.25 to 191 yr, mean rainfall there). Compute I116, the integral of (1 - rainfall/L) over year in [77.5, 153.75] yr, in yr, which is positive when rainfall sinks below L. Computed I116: -0.9 yr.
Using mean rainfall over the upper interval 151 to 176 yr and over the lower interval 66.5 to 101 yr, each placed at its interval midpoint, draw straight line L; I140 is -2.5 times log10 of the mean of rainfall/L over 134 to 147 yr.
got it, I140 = -0.25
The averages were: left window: 61.9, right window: 41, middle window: 59.2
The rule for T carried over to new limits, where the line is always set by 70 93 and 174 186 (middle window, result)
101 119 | -0.9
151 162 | 5.2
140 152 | 2.2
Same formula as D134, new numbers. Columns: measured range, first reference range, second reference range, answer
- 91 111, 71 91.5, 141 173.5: -2.8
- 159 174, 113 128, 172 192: 4.7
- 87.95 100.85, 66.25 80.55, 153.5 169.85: -1.9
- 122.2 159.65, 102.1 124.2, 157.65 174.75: 0.0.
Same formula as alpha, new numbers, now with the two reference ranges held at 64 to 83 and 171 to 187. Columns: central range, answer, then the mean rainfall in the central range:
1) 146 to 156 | 0.440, 40.3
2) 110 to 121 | -0.041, 63.3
